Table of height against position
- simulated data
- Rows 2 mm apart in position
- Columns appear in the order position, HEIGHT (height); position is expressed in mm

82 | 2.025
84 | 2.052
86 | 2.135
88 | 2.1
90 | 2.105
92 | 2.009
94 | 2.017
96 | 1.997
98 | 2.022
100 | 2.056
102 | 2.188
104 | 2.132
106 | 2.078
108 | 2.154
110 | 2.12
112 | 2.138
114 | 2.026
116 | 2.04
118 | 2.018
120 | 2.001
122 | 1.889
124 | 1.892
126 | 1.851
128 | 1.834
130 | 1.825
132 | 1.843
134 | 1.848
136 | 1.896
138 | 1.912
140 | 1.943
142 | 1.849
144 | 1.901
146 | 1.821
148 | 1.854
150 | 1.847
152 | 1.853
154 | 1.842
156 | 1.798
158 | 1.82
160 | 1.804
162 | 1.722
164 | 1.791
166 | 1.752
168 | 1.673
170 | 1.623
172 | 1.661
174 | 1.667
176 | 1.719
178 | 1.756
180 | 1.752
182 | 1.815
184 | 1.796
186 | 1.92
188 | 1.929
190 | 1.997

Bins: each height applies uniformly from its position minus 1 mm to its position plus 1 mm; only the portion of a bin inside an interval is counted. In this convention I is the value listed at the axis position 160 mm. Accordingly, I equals 1.804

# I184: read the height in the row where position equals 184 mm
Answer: 1.796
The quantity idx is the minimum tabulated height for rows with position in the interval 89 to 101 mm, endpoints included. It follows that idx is 1.997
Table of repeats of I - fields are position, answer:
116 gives 2.04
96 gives 1.997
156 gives 1.798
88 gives 2.1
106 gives 2.078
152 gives 1.853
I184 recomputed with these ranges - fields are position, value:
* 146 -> 1.821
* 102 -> 2.188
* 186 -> 1.92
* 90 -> 2.105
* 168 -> 1.673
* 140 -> 1.943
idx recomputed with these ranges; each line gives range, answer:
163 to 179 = 1.623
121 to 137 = 1.825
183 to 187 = 1.796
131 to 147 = 1.821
